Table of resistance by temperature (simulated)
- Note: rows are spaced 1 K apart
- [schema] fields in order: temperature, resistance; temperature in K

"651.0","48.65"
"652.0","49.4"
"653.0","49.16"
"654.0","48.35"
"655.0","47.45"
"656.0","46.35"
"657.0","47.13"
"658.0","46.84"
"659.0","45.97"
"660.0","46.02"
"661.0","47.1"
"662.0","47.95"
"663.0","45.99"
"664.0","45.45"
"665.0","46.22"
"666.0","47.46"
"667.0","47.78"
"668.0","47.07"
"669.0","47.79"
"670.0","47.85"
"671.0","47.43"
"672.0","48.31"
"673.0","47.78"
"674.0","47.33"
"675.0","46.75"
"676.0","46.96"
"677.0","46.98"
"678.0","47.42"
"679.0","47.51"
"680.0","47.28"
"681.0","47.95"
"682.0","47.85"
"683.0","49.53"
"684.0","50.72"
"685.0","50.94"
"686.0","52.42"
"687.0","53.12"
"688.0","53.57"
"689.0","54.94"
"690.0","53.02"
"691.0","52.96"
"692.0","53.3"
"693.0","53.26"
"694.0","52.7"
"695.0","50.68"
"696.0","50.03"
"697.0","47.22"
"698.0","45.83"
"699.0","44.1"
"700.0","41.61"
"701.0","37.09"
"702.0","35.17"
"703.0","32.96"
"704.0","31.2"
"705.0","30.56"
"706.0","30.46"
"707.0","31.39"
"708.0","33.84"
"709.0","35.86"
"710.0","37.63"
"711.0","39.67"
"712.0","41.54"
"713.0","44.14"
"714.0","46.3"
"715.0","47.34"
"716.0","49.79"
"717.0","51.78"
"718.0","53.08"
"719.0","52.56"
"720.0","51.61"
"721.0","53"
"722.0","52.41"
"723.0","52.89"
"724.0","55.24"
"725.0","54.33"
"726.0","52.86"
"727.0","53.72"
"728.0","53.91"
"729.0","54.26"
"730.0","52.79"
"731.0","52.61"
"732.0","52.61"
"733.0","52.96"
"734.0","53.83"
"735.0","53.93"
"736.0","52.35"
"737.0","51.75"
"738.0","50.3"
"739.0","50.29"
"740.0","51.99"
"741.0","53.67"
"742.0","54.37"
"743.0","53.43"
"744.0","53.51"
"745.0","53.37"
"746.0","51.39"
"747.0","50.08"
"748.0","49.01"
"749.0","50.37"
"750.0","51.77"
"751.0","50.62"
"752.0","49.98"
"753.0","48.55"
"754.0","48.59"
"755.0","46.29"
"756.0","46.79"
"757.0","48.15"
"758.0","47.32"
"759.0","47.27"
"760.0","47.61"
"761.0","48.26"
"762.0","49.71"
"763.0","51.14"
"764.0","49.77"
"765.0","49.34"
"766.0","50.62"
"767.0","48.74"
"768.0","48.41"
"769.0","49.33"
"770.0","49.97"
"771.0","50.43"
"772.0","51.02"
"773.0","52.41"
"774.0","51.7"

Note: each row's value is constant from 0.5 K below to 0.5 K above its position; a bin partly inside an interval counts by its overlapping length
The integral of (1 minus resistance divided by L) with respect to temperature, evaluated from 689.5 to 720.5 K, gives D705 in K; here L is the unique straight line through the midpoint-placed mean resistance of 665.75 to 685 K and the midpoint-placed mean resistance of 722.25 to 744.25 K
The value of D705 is 4.1 K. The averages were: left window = 47.9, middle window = 43.8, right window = 53.1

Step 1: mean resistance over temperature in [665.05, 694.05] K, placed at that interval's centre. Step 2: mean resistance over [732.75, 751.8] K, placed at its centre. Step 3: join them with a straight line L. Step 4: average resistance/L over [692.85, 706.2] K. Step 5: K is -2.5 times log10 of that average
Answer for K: 0.206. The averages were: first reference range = 49.5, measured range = 41.6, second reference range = 52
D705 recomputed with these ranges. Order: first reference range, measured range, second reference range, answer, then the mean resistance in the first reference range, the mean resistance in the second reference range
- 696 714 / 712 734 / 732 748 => -3.0 K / 38.2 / 52.4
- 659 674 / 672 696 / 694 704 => -3.0 K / 47.1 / 42.7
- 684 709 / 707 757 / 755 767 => -3.2 K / 44.6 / 48.6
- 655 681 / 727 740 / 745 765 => -1.1 K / 47.1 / 49.2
